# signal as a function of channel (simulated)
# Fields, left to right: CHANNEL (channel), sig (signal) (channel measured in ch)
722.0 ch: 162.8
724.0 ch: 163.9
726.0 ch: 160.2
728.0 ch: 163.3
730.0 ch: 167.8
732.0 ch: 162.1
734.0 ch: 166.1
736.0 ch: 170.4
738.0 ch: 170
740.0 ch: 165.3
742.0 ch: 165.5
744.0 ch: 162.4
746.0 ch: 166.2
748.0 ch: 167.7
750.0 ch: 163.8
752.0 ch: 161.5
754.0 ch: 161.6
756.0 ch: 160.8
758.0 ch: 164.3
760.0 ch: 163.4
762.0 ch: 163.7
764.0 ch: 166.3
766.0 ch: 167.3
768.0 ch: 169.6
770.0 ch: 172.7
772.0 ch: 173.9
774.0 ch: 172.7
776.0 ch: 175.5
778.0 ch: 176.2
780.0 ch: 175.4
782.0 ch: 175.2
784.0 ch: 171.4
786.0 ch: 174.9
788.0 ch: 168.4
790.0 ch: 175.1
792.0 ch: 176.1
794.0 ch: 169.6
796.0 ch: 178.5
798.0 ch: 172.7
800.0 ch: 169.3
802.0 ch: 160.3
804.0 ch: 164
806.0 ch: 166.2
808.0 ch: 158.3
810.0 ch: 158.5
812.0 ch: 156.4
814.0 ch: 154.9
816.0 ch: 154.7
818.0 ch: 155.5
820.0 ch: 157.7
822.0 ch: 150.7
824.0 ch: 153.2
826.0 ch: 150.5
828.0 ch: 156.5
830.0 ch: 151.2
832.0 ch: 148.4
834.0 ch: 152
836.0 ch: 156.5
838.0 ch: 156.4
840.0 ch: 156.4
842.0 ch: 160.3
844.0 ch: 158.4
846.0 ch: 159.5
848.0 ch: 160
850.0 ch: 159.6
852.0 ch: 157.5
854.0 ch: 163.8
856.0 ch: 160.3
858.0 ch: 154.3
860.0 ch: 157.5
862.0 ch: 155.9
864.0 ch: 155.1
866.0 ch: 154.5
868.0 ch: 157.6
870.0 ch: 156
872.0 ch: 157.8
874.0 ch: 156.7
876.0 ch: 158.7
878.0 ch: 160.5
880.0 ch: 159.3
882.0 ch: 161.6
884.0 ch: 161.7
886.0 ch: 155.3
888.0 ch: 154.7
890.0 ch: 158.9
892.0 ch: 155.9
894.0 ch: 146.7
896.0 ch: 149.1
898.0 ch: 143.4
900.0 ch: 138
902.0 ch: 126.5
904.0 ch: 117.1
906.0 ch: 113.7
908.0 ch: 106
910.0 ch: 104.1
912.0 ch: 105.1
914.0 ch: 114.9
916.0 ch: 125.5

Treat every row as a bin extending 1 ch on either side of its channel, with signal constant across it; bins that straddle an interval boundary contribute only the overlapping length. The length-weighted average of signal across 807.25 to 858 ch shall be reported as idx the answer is 156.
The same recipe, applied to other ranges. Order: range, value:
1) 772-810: 171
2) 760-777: 170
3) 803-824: 157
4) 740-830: 165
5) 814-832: 154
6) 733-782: 168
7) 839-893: 158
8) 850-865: 158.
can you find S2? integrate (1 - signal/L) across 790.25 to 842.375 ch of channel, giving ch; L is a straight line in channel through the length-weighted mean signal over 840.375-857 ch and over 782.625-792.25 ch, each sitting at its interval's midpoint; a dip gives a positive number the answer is 2.3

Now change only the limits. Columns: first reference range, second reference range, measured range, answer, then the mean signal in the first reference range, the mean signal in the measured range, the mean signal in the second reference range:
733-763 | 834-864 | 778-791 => -0.9 ch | 165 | 174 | 158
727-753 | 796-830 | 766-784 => -1.2 ch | 166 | 173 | 159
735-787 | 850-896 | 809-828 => 0.9 ch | 168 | 155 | 157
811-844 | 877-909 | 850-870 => -1.1 ch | 155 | 157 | 144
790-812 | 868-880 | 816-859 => 1.7 ch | 167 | 156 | 158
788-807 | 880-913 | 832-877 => -1.7 ch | 170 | 157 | 138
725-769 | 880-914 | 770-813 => -3.6 ch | 165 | 170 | 137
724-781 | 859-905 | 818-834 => 0.6 ch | 167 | 153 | 152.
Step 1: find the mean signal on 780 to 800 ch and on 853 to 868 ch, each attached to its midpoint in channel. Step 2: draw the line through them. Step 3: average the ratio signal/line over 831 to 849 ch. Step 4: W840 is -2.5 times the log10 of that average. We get 0.04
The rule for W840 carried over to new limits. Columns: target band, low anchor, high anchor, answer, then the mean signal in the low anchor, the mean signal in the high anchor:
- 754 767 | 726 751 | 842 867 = 0.001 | 166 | 158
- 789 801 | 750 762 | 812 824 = -0.104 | 163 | 155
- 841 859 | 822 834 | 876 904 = -0.055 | 152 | 151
